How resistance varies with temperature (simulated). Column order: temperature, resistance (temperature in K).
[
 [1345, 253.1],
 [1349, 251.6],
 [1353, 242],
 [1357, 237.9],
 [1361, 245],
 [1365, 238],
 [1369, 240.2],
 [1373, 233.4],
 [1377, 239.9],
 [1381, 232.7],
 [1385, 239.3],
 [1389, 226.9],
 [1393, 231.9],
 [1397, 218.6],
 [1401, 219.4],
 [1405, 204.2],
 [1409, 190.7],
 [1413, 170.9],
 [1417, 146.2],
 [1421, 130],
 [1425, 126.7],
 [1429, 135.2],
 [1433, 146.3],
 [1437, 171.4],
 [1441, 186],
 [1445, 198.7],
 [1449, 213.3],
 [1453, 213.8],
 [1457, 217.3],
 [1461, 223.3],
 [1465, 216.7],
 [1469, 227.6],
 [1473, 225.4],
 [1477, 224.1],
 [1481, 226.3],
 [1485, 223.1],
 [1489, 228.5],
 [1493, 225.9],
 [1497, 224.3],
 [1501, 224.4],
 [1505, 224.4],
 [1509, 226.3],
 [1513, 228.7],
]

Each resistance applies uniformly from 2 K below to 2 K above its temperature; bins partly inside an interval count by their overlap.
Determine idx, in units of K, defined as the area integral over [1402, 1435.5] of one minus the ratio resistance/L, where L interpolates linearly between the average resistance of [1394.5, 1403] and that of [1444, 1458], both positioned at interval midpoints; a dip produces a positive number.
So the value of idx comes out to 9.01 K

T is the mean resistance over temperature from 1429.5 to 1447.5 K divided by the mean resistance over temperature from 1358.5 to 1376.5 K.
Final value 0.72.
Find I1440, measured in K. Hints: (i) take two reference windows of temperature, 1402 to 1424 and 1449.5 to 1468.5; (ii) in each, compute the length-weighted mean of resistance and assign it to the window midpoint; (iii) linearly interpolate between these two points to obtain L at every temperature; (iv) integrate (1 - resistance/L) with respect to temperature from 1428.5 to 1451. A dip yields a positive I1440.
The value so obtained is 2.3 K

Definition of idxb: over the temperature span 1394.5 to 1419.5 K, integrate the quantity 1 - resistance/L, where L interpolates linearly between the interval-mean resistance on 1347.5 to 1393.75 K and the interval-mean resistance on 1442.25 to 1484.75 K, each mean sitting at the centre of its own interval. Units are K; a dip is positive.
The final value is 4.3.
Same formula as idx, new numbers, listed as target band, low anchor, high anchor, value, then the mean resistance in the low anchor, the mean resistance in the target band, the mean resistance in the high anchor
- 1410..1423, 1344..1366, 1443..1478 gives 4.36 K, 245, 152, 218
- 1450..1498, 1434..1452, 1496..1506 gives -3.26 K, 191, 223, 224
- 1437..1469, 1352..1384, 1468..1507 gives 2.86 K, 239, 209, 225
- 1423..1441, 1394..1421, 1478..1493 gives 4.59 K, 189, 149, 226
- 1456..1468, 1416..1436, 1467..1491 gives -1.36 K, 138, 220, 226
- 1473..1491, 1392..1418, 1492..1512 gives -0.49 K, 198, 225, 225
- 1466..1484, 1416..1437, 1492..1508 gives -2.72 K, 140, 225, 225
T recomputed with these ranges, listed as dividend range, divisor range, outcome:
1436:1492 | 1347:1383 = 0.90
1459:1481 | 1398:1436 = 1.36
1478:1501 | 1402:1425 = 1.35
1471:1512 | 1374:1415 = 1.03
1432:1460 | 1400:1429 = 1.18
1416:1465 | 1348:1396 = 0.75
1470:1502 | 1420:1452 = 1.36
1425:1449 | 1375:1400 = 0.73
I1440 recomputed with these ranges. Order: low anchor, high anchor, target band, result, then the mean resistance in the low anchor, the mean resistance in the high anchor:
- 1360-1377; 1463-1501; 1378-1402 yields 0.7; 239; 225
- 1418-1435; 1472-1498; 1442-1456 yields -3.1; 135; 225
